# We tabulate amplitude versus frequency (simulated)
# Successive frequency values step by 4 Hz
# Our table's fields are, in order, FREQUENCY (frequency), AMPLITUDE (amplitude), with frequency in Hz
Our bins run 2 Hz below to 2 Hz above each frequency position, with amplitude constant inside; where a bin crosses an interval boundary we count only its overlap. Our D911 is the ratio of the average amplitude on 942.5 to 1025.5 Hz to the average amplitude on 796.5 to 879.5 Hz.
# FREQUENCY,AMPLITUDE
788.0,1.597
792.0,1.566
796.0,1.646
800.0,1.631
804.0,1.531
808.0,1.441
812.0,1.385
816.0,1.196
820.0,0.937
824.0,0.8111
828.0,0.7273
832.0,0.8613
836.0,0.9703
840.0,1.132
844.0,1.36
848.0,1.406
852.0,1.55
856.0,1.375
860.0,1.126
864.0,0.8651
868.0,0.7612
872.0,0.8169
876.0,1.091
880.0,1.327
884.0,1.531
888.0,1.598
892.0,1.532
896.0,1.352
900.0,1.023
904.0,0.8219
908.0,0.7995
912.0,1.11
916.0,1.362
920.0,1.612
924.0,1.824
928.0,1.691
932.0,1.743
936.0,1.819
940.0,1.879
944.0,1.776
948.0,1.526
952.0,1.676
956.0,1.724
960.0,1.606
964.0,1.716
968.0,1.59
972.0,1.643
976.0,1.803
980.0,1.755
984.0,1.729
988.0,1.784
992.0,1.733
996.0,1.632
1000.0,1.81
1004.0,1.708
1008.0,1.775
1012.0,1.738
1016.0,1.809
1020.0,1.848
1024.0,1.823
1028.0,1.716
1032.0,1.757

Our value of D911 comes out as 1.5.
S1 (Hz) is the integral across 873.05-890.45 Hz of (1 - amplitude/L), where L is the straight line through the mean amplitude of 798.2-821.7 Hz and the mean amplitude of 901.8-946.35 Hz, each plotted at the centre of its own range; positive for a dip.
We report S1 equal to 1.0 Hz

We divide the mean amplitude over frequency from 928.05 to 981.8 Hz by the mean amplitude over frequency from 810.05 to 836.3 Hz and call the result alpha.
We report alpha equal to 1.74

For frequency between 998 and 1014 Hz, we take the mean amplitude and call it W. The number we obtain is 1.76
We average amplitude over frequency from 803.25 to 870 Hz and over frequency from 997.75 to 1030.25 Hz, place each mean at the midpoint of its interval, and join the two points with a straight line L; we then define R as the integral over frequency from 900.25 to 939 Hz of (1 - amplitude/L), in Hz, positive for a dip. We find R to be 0.8 Hz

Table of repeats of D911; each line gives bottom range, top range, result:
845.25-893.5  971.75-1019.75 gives 1.40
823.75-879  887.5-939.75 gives 1.32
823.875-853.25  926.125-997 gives 1.54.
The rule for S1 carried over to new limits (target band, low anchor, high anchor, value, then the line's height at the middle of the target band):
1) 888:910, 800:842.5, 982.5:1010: 3.82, 1.4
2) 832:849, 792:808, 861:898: 2.70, 1.39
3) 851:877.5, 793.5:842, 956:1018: 5.32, 1.34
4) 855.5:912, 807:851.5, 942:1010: 8.35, 1.34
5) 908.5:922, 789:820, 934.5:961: 2.93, 1.66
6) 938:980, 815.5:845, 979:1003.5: -3.02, 1.59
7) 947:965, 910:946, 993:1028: 0.36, 1.69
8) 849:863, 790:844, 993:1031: 0.10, 1.33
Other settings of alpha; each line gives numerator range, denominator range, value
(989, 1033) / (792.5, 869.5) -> 1.46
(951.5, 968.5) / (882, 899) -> 1.13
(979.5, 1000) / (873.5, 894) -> 1.24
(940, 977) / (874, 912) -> 1.37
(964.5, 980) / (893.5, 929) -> 1.32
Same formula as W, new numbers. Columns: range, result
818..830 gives 0.825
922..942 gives 1.79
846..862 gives 1.36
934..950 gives 1.75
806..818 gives 1.34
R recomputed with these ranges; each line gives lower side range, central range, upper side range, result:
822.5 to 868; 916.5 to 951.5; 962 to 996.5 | -4.9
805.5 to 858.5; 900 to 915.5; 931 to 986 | 5.5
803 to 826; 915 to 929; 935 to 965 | -0.2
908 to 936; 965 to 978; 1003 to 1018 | -0.2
